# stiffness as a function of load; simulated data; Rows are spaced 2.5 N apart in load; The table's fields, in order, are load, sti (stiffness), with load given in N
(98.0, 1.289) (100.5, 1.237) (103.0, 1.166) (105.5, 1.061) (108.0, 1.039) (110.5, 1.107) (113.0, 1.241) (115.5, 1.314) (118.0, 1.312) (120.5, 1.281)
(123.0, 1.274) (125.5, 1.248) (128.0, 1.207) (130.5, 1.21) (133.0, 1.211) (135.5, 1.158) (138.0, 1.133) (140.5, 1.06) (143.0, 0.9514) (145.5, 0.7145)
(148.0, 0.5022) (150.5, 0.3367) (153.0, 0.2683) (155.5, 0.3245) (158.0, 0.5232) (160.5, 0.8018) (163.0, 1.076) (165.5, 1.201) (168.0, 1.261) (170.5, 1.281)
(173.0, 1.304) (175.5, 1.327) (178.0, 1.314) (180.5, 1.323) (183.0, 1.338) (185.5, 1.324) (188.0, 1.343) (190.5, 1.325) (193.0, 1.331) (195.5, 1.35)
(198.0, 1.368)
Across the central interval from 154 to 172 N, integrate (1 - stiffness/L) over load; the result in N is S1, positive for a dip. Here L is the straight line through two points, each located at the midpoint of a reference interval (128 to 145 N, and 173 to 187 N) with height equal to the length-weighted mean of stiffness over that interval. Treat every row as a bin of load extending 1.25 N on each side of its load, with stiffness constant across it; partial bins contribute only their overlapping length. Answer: 4.7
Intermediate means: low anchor 1.11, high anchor 1.32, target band 0.92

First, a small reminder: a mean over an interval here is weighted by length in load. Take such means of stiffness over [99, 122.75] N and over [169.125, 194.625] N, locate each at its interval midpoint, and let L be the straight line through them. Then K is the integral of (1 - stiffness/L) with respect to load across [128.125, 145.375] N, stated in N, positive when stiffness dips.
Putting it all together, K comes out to 2.0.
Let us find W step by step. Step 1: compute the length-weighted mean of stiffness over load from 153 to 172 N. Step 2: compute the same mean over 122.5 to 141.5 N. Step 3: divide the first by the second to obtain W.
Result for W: 0.75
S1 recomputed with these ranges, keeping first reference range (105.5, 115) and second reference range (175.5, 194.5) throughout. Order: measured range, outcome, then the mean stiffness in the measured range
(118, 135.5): -0.9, 1.24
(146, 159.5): 9.0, 0.417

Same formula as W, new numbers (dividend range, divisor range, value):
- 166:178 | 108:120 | 1.05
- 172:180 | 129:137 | 1.10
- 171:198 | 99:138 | 1.10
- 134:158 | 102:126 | 0.59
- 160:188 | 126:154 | 1.38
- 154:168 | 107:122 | 0.67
